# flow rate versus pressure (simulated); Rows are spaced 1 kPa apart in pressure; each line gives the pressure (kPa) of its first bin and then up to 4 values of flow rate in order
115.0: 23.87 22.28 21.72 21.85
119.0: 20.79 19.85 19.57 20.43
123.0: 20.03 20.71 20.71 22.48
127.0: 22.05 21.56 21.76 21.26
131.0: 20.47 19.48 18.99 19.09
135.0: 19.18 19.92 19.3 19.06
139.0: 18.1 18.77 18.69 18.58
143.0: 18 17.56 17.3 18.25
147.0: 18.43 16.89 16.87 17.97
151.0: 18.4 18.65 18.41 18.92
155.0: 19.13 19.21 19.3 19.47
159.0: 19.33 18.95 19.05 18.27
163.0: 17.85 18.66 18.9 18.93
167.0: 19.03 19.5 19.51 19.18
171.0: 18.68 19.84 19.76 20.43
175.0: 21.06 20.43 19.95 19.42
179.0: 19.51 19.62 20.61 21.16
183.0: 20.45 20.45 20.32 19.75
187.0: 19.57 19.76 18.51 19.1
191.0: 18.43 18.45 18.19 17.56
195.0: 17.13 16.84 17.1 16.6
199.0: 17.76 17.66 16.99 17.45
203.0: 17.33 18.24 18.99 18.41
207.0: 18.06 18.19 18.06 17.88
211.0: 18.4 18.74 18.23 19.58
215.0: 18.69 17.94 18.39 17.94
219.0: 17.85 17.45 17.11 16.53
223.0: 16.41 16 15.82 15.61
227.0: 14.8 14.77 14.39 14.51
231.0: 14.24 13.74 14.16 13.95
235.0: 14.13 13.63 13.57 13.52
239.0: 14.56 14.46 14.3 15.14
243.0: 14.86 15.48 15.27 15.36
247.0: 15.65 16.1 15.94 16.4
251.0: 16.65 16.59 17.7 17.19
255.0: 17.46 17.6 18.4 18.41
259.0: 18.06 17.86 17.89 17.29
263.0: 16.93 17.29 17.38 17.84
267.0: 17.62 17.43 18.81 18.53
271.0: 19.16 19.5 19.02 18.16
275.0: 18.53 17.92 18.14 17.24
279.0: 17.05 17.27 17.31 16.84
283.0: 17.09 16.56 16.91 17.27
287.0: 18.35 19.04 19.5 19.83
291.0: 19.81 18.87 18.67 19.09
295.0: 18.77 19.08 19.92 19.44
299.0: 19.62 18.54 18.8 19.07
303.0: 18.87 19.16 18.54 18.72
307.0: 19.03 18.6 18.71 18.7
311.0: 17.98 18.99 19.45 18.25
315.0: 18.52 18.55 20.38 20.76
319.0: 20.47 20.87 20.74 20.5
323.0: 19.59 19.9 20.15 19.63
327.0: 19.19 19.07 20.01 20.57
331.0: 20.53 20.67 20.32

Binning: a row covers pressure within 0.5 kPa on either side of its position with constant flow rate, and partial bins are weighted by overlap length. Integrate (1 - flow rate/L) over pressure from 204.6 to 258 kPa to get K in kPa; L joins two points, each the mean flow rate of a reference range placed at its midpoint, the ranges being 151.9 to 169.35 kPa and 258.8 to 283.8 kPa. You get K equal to 5.6 kPa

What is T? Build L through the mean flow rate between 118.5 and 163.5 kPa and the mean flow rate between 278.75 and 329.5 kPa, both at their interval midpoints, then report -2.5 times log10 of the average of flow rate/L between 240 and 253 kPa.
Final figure 0.21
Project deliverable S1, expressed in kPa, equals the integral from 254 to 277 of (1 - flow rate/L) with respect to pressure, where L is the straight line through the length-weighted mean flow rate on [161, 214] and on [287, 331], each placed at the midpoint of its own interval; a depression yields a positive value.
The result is 1.4 kPa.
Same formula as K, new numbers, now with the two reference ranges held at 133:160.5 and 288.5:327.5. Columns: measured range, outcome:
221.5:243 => 4.9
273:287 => 1.2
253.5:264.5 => 0.8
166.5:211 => -0.2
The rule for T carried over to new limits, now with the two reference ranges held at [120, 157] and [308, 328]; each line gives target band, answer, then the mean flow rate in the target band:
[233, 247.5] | 0.313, 14.5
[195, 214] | 0.088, 17.9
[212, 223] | 0.084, 17.9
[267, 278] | 0.059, 18.4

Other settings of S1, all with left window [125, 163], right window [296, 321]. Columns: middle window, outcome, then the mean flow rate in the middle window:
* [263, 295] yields 1.8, 18.1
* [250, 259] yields 0.8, 17.5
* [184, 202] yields 0.8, 18.3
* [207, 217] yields 0.4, 18.4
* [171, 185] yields -0.7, 20.2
